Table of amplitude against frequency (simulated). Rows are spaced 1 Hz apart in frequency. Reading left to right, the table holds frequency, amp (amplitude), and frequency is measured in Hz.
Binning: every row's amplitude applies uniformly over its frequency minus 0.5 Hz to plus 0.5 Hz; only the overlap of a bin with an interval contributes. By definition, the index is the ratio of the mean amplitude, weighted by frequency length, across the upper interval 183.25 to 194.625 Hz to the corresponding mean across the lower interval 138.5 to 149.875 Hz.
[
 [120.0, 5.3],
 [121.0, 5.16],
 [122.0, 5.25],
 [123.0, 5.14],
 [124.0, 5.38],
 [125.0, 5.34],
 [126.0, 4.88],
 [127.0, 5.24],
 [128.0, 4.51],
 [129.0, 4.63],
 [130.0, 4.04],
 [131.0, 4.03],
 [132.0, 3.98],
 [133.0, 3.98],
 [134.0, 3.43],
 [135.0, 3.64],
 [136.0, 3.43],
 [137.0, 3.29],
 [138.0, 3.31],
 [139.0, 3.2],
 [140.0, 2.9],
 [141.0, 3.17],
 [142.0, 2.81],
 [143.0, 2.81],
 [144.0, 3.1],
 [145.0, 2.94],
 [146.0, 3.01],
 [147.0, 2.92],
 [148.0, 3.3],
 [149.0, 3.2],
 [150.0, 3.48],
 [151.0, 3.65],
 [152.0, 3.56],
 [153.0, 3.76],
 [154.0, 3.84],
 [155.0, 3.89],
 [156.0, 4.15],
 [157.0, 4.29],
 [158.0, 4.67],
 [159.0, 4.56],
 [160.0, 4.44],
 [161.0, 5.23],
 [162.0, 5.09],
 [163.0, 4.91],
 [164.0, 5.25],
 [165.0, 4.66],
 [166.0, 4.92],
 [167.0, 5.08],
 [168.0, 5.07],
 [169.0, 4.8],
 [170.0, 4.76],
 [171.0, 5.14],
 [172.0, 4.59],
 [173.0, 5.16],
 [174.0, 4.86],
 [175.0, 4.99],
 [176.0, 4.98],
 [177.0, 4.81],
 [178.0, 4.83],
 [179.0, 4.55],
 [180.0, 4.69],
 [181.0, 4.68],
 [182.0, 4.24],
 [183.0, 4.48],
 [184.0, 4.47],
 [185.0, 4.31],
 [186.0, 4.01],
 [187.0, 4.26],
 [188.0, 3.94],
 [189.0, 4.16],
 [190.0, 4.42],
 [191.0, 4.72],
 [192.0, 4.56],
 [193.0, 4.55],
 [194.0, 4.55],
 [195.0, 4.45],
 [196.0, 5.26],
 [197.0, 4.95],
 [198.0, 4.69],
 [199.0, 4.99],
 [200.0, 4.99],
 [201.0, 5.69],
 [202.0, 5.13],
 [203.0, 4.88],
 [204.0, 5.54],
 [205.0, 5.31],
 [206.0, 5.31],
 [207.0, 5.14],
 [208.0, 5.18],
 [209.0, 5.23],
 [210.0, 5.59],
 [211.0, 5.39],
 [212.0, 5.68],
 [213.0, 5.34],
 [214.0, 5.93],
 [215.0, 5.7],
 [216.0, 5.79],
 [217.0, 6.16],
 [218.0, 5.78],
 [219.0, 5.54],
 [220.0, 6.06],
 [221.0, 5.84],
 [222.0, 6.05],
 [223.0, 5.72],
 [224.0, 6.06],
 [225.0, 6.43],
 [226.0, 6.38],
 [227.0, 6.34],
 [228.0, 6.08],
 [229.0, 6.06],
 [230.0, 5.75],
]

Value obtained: 1.4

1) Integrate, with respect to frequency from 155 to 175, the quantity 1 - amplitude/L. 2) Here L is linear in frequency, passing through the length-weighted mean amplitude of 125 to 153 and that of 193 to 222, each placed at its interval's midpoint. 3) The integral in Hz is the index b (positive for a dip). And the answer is -2.5 Hz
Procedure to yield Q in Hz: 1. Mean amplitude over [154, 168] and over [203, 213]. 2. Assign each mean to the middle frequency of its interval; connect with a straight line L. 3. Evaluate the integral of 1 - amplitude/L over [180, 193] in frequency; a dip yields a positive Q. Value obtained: 1.73 Hz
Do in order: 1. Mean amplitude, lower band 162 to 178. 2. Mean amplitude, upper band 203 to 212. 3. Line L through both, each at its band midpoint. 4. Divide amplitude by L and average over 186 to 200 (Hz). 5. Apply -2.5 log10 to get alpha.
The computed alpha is 0.14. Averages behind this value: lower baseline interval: 4.93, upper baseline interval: 5.33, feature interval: 4.57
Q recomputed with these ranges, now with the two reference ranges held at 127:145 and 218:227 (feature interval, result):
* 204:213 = 0.4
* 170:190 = 0.9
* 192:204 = 0.9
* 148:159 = 0.6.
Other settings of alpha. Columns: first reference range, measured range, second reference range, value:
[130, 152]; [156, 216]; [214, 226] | -0.02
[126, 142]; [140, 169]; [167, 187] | 0.07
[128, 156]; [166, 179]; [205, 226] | -0.12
